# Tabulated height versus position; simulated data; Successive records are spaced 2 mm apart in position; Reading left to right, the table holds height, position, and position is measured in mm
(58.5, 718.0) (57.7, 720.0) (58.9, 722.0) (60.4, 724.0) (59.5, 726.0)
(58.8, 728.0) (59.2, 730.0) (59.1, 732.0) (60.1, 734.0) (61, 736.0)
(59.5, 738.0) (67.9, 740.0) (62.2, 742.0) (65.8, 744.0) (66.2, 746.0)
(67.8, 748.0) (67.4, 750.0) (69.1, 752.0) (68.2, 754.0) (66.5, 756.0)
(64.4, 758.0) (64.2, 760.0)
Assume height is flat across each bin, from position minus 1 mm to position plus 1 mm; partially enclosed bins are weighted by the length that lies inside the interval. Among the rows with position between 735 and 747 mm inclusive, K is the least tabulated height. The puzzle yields 59.5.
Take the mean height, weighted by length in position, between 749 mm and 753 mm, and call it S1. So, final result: 68.2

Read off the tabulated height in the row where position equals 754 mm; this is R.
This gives 68.2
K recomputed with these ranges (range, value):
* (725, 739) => 58.8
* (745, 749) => 66.2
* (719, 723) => 57.7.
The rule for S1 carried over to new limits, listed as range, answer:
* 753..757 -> 67.3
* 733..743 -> 62.1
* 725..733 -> 59.2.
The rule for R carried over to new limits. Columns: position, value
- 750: 67.4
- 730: 59.2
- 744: 65.8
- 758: 64.4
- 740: 67.9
